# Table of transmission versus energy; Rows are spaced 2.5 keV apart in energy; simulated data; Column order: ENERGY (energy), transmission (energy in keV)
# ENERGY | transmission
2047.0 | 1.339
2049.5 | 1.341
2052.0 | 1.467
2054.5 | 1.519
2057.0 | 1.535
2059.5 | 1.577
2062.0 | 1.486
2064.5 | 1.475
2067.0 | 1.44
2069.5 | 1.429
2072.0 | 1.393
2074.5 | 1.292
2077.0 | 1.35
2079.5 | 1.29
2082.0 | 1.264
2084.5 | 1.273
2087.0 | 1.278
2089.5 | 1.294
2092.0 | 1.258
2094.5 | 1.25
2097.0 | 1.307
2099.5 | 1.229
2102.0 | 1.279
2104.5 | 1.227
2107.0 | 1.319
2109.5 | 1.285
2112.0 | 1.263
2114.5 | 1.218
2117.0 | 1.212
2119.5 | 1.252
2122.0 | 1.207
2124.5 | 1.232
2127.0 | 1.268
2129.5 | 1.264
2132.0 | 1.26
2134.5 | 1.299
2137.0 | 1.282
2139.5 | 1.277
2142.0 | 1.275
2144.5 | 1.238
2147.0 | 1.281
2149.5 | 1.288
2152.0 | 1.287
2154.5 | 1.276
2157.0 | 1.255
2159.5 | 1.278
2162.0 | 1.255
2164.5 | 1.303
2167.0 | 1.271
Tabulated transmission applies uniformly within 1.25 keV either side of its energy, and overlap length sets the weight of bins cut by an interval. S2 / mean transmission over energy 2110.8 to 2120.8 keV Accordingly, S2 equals 1.24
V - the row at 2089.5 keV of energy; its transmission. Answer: 1.294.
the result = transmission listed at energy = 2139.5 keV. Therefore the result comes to 1.277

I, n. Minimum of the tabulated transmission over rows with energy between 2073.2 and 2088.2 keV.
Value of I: 1.264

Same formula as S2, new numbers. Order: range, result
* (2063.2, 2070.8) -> 1.45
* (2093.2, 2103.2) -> 1.27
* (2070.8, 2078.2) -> 1.34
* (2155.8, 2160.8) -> 1.27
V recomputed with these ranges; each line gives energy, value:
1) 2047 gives 1.339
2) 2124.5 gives 1.232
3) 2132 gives 1.26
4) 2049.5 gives 1.341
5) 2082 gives 1.264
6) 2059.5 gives 1.577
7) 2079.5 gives 1.29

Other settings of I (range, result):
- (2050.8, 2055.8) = 1.467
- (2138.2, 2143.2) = 1.275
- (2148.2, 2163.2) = 1.255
